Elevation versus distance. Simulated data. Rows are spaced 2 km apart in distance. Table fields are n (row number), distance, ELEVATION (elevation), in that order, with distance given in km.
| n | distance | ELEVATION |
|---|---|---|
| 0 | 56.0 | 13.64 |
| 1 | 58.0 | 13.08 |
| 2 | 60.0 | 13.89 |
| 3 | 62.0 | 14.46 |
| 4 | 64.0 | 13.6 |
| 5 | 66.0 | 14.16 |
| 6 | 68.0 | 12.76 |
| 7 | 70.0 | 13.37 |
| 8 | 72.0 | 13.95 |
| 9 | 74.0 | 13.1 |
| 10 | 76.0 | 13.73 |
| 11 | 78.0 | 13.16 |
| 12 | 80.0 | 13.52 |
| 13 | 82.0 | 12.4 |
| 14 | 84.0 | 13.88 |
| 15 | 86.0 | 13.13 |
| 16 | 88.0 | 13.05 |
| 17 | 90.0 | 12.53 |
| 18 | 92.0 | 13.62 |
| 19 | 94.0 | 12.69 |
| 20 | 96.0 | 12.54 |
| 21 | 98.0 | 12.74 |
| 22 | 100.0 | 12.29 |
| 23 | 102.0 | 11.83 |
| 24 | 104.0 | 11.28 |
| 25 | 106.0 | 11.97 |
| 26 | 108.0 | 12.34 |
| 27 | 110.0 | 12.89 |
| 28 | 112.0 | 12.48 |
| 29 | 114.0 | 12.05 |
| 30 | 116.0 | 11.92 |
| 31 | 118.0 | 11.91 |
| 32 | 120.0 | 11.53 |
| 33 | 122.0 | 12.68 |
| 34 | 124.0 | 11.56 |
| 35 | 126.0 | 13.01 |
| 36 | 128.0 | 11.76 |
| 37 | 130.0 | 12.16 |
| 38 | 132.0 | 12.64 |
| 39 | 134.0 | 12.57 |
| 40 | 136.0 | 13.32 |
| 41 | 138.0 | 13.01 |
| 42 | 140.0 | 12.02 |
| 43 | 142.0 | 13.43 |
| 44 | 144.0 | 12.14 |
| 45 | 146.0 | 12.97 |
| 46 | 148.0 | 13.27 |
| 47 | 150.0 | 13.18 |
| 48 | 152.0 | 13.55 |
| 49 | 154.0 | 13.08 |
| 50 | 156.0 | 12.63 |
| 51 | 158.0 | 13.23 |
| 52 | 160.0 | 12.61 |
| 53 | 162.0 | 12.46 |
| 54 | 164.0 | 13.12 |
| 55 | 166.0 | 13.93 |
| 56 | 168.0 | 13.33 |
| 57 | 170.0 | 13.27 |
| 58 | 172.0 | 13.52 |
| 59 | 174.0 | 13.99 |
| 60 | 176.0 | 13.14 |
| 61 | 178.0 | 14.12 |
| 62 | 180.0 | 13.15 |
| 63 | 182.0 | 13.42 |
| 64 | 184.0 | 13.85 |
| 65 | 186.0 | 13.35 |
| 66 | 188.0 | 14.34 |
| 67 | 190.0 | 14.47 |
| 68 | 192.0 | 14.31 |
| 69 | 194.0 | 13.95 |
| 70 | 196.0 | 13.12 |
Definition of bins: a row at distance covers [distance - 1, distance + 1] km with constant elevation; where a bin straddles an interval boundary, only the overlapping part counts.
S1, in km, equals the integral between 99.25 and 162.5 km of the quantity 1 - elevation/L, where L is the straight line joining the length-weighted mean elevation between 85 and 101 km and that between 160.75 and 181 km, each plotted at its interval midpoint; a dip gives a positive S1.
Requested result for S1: 2.9 km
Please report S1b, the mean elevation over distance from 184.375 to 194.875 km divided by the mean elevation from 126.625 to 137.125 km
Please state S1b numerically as 1.12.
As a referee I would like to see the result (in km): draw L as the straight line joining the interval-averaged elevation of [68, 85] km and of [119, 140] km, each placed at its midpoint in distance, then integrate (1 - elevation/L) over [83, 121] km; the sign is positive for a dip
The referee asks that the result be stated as 1.3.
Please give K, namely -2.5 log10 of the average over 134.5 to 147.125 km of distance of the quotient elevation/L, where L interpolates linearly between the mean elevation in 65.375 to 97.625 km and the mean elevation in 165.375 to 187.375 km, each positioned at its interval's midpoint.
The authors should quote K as 0.05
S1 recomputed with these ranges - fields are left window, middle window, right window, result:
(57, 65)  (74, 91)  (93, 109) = -0.32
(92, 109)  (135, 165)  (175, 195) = 0.56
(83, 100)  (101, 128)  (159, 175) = 2.01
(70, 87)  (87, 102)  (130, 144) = 0.54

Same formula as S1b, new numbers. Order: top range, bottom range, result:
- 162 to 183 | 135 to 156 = 1.04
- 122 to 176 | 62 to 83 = 0.96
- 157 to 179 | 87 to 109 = 1.07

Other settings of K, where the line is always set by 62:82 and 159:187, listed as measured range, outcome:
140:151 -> 0.041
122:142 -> 0.076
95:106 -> 0.113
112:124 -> 0.121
